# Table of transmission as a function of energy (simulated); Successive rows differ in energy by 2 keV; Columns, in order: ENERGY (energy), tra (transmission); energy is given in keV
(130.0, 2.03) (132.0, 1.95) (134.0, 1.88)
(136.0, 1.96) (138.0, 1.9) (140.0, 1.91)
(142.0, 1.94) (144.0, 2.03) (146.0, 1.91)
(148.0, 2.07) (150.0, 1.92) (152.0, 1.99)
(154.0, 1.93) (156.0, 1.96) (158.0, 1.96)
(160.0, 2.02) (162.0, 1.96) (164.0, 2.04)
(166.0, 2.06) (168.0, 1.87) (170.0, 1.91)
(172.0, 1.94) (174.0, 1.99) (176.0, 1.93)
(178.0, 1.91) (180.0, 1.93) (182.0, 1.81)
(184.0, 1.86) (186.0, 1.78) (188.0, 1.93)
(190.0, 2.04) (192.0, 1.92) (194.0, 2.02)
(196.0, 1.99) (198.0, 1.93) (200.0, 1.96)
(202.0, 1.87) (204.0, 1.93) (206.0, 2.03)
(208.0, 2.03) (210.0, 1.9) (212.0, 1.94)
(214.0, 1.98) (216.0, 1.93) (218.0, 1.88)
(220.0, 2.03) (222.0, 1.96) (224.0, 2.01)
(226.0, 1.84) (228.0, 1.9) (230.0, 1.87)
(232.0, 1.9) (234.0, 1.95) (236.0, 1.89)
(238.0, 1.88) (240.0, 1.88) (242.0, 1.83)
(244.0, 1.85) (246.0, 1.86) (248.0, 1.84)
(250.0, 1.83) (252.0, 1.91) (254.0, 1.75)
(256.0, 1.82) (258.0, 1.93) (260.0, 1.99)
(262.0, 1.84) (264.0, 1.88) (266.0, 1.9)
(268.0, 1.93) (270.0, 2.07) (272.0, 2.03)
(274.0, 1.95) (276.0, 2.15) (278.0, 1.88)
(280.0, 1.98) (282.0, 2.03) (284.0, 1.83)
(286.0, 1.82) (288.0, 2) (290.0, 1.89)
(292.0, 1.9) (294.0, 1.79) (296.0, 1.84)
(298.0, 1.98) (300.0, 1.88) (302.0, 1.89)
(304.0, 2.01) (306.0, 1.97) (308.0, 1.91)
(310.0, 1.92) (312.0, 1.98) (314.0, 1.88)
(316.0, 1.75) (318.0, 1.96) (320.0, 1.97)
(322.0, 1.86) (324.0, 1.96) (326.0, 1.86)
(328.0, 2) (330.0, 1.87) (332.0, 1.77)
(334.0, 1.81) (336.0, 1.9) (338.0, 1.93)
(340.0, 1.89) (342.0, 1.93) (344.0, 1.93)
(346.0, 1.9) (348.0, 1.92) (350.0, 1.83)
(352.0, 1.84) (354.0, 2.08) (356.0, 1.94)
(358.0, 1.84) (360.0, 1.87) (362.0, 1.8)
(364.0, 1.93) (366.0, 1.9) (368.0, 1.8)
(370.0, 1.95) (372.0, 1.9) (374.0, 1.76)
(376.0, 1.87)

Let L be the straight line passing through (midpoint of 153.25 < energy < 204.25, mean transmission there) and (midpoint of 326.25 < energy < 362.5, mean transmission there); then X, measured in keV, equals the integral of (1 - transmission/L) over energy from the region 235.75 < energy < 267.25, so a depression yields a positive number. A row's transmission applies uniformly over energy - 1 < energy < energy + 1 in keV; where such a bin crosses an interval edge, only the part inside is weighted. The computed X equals 0.9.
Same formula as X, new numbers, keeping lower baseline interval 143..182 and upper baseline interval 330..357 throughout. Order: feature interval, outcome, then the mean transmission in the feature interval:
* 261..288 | -0.37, 1.95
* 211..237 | 0.13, 1.93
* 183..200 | 0.13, 1.94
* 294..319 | 0.01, 1.91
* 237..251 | 0.57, 1.85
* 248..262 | 0.44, 1.87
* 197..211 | -0.03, 1.95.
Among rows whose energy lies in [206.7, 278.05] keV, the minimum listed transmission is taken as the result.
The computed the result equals 1.75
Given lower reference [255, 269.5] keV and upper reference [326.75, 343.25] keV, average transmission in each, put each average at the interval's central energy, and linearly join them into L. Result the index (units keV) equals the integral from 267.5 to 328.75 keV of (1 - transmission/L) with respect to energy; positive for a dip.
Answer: -1.1 keV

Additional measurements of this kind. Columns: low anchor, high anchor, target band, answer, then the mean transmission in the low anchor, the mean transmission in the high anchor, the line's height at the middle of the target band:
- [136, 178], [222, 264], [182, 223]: -0.52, 1.96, 1.88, 1.92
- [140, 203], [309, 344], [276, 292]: -0.17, 1.95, 1.9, 1.91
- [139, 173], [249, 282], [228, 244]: 0.46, 1.97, 1.93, 1.94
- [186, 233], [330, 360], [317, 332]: -0.12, 1.94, 1.89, 1.9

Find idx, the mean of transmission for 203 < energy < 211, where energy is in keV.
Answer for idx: 1.97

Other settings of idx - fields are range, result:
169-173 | 1.92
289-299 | 1.88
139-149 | 1.97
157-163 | 1.98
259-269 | 1.91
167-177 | 1.93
